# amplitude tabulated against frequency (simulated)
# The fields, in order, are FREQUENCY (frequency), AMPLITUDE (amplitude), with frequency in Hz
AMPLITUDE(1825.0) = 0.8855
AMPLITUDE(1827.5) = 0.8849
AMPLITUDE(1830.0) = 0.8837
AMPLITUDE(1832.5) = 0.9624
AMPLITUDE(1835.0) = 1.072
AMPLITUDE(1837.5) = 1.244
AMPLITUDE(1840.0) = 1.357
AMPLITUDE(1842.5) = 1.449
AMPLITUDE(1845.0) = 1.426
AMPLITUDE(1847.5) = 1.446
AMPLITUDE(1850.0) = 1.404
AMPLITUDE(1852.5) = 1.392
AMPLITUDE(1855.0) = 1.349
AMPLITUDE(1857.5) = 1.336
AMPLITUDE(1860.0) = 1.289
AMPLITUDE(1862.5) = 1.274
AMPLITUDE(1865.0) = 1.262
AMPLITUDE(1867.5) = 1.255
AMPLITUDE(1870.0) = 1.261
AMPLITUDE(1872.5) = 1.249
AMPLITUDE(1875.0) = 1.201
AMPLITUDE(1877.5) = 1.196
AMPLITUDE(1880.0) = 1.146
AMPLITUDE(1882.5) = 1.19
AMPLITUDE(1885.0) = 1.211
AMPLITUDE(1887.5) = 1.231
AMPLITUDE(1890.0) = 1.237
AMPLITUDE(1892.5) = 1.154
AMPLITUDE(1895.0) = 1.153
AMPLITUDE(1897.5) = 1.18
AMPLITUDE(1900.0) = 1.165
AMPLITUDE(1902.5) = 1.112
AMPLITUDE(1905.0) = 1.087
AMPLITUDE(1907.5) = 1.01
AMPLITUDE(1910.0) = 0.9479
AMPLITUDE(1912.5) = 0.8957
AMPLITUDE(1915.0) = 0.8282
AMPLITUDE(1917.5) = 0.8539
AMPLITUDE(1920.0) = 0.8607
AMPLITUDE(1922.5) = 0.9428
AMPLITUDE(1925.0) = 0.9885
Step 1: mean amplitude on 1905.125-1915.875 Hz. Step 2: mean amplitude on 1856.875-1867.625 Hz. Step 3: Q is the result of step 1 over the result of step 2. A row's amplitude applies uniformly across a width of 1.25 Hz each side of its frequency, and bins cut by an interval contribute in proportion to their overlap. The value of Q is 0.73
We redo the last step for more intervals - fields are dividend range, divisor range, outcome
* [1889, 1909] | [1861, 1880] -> 0.92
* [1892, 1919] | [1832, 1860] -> 0.78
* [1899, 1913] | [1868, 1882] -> 0.86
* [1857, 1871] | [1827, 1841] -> 1.19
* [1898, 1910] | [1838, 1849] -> 0.77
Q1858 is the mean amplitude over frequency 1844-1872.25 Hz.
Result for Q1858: 1.33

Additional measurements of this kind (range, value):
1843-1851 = 1.43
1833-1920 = 1.19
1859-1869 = 1.27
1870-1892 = 1.21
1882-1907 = 1.17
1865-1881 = 1.22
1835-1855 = 1.37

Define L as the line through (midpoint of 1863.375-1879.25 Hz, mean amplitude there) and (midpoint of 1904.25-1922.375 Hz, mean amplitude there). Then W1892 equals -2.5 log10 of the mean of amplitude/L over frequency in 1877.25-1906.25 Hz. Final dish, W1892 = -0.087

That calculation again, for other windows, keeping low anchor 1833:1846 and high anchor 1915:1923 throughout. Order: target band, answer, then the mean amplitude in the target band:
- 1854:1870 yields -0.11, 1.29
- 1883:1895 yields -0.17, 1.2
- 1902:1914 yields -0.08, 1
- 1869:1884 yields -0.11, 1.21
